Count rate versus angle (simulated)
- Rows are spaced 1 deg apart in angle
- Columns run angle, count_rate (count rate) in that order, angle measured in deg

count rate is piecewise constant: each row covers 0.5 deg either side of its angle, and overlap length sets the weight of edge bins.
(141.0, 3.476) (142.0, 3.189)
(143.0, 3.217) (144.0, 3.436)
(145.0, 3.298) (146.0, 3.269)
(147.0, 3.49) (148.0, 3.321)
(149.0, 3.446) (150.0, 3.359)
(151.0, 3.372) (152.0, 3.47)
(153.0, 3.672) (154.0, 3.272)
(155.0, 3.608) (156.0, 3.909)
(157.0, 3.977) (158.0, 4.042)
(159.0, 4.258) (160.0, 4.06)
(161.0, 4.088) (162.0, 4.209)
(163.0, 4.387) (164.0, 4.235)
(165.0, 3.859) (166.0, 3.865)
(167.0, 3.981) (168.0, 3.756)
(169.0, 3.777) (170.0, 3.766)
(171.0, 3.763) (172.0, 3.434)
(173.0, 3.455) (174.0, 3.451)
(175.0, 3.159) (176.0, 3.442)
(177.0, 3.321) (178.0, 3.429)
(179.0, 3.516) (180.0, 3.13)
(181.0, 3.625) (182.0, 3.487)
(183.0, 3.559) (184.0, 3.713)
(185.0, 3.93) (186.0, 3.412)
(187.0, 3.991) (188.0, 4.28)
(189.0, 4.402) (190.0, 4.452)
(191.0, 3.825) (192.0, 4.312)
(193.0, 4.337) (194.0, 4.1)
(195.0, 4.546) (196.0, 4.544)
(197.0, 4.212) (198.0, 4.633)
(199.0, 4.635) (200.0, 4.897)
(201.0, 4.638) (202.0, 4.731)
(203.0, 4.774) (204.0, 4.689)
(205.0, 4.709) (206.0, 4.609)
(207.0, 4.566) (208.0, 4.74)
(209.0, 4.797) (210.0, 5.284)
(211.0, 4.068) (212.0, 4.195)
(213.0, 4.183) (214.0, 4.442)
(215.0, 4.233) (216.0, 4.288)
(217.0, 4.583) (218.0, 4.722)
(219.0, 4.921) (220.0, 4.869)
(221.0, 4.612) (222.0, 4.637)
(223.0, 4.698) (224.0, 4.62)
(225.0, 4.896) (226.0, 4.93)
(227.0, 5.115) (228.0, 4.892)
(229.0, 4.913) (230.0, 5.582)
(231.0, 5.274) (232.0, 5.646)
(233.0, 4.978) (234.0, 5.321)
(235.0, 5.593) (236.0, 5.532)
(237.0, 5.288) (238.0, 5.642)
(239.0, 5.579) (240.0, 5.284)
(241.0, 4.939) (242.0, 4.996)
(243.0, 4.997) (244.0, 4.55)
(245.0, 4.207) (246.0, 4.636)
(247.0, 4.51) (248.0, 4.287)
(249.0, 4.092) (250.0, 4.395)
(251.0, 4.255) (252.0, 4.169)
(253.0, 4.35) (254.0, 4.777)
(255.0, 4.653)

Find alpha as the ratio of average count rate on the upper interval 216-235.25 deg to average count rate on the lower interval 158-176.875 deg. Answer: 1.30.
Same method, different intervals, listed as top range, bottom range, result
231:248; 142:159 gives 1.44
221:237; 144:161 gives 1.41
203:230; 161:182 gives 1.27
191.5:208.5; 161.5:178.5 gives 1.23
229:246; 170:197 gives 1.37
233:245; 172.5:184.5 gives 1.51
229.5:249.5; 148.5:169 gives 1.31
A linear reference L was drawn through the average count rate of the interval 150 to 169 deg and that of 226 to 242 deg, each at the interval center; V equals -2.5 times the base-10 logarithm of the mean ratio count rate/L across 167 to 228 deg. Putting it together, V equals 0.09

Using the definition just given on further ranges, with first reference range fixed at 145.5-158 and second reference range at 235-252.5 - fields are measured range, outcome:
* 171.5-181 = 0.15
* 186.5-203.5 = -0.07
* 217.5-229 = -0.07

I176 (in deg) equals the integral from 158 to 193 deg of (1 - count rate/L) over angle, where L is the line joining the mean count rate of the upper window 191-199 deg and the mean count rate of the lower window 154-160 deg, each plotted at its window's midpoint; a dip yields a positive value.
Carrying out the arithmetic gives 2.6 deg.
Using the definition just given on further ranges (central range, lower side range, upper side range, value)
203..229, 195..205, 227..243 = 1.4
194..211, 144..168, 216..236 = -0.3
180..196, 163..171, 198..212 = 1.3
